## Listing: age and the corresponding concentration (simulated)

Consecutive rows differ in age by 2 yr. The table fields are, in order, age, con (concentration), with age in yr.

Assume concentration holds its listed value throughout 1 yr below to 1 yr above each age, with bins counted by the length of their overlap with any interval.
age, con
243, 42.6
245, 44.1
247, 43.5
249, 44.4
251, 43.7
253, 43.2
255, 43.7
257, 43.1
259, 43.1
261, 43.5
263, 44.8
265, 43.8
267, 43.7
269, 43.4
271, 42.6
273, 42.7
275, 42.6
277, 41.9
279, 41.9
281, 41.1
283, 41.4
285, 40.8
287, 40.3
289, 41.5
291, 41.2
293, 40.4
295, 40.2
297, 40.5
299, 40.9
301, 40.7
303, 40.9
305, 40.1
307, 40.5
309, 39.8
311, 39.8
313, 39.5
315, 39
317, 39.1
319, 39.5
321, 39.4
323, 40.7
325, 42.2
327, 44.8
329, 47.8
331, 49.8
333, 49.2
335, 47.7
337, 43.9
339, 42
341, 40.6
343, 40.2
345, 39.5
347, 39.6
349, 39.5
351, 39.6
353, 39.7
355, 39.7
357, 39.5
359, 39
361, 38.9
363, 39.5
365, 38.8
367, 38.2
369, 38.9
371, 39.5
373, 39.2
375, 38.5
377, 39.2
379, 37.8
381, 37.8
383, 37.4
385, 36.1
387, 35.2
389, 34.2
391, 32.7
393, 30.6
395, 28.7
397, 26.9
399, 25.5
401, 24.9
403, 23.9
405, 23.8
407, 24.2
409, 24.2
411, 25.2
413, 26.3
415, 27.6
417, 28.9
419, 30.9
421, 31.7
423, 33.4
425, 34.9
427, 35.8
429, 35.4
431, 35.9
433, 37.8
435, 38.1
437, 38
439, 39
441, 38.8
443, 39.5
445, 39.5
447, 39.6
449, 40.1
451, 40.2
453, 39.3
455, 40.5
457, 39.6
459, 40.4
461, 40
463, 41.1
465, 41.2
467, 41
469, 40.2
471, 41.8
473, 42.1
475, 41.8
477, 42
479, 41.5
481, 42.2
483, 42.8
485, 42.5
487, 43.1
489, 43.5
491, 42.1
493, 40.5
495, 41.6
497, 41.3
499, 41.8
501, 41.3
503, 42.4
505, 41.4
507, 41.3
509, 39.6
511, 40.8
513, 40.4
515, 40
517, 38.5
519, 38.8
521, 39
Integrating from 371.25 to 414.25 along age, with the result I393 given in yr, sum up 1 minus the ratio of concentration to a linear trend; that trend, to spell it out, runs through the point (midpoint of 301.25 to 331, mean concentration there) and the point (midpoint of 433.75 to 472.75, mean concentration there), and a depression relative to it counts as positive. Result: 9.9 yr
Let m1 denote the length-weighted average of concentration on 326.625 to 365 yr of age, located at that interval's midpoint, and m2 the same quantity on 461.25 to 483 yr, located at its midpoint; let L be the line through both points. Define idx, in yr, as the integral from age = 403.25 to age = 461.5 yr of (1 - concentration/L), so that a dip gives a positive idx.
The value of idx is 9.86 yr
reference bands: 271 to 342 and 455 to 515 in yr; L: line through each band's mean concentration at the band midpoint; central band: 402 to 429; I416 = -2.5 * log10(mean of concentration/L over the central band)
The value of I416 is 0.40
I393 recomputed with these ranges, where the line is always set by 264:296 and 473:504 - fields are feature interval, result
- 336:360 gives 1.0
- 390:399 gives 2.7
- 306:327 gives 0.9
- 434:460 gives 1.6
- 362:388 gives 2.3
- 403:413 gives 4.2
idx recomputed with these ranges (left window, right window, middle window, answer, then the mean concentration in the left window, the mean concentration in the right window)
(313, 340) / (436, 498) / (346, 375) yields 2.4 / 43.3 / 40.9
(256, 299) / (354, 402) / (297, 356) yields -4.0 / 42.1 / 35.7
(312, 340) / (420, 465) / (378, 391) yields 1.5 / 43.2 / 38.2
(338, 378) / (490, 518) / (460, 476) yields -0.2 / 39.5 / 40.9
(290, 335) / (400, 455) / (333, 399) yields -0.2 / 41.8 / 33.4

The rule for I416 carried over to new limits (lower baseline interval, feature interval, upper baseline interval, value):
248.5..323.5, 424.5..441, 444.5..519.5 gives 0.11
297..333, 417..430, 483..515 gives 0.24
